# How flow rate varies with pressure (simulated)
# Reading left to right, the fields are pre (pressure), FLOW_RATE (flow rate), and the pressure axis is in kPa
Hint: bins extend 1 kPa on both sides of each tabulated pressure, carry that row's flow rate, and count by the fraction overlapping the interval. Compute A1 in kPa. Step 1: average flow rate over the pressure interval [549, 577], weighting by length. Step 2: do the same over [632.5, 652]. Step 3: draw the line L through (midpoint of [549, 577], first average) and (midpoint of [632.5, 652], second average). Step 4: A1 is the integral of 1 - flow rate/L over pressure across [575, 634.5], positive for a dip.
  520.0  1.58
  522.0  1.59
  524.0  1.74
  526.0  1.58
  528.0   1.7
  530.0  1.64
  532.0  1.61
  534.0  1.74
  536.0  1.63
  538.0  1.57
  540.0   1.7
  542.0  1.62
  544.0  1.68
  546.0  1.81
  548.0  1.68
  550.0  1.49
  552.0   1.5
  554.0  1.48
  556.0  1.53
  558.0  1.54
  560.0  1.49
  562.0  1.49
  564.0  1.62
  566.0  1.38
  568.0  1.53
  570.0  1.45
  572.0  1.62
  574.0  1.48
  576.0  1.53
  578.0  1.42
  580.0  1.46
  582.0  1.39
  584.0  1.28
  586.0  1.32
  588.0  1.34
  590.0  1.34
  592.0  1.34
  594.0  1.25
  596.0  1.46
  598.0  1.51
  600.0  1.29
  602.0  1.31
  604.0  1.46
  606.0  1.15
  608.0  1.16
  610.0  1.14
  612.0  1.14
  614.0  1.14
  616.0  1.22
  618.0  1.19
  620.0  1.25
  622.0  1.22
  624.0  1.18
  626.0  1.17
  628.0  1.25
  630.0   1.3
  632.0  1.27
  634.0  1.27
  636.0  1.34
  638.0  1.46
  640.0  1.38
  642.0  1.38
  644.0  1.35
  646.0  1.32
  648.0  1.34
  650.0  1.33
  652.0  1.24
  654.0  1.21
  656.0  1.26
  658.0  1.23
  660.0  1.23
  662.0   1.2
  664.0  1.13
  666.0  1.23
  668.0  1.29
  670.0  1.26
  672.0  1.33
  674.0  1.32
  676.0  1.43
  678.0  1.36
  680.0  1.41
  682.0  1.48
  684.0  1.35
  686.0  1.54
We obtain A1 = 5.5 kPa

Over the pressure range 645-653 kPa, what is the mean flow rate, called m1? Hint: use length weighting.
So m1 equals 1.31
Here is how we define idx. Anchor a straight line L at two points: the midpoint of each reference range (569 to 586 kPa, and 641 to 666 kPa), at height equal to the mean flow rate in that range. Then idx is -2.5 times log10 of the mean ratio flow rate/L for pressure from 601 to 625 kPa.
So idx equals 0.126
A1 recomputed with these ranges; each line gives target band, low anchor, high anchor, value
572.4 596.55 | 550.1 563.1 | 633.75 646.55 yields 1.2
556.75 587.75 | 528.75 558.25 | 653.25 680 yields 1.5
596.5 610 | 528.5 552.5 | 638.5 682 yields 1.5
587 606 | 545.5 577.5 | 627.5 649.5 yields 1.1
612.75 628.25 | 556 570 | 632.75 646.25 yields 2.2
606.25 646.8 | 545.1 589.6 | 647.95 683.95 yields 3.4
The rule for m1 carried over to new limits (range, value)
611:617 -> 1.17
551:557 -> 1.5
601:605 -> 1.39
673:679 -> 1.37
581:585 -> 1.33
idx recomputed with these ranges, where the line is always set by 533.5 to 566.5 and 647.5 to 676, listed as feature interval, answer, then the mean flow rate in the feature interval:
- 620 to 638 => 0.078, 1.26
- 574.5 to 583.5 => 0.044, 1.44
